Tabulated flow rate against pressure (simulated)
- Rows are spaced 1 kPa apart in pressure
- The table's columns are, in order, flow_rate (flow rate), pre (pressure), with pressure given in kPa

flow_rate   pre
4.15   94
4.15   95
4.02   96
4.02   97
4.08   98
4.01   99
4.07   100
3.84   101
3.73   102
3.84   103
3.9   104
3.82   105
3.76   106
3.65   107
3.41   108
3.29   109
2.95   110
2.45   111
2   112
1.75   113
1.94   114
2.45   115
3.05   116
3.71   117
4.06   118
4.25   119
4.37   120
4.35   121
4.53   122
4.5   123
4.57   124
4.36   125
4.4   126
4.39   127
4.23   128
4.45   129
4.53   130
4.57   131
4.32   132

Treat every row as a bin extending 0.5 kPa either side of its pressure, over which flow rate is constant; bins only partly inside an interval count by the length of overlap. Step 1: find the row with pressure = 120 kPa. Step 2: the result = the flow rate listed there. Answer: 4.37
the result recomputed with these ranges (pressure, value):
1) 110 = 2.95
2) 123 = 4.5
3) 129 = 4.45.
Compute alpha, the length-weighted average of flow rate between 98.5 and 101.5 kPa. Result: 3.97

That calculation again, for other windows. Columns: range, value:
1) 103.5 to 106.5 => 3.83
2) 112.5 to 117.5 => 2.58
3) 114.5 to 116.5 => 2.75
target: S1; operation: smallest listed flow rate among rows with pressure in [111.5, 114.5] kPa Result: 1.75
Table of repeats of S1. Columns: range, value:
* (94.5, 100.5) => 4.01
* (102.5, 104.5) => 3.84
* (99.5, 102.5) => 3.73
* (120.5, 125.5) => 4.35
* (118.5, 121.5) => 4.25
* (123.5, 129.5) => 4.23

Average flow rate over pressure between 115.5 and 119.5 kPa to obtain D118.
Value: 3.77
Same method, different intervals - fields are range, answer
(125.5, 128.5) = 4.34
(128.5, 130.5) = 4.49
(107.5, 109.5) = 3.35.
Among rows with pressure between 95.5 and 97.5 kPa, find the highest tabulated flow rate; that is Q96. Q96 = 4.02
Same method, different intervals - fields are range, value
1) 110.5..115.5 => 2.45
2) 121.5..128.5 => 4.57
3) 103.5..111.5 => 3.9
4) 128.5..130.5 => 4.53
